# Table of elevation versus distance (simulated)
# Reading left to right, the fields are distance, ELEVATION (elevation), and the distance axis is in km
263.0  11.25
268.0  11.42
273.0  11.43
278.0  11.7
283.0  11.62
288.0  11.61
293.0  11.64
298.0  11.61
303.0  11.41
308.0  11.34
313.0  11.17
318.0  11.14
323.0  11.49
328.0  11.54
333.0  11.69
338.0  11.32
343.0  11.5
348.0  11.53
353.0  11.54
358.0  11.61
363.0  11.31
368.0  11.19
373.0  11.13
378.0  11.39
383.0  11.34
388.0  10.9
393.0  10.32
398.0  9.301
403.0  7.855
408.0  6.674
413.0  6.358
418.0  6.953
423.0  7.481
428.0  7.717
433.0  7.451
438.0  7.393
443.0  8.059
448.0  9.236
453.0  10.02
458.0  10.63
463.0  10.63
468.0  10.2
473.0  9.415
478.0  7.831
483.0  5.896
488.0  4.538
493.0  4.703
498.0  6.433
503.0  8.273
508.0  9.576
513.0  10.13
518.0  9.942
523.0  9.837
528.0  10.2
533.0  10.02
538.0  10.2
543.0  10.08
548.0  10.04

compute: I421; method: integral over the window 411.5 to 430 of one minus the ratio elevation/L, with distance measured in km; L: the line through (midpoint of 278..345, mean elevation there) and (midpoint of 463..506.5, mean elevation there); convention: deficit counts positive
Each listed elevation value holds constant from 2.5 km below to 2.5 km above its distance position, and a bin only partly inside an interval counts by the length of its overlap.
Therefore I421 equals 3.6 km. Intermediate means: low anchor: 11.5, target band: 7.15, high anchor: 7.42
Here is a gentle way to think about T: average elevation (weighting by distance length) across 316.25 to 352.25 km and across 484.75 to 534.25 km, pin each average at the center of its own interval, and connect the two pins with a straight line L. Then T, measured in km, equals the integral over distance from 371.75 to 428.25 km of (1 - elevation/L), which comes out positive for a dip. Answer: 7.5 km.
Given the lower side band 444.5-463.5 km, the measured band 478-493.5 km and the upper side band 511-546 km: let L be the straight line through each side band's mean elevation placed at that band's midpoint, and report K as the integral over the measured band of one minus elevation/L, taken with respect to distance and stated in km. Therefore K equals 6.9 km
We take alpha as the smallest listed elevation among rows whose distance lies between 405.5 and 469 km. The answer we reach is 6.358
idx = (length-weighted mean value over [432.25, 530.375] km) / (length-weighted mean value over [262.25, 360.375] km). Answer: 0.74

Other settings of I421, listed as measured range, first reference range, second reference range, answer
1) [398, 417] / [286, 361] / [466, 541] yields 5.3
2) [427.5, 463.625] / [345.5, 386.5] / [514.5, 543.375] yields 6.2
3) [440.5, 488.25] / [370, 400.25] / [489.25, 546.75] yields 4.2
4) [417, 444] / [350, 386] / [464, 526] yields 6.2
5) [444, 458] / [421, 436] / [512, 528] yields -2.5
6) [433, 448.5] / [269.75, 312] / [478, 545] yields 2.4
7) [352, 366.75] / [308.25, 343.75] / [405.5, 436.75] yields -2.3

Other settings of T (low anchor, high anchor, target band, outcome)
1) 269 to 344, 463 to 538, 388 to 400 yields 0.09 km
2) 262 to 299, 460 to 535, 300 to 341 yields -1.53 km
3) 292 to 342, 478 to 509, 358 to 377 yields -2.37 km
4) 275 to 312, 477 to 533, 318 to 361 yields -2.89 km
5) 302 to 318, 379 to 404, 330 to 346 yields -0.91 km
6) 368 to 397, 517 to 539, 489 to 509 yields 6.54 km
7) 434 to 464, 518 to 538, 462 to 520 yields 9.49 km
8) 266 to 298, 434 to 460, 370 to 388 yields -2.16 km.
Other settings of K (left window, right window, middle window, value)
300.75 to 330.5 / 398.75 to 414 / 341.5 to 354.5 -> -2.1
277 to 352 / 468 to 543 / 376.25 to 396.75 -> -1.0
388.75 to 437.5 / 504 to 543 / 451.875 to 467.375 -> -3.0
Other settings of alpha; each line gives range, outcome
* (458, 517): 4.538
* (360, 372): 11.19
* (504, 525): 9.576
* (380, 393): 10.32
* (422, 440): 7.393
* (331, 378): 11.13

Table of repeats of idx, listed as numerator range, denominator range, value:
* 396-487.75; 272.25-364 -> 0.71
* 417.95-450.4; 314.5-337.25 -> 0.68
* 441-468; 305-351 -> 0.86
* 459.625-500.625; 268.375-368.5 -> 0.66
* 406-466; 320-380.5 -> 0.72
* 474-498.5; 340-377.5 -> 0.53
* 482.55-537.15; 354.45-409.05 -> 0.80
